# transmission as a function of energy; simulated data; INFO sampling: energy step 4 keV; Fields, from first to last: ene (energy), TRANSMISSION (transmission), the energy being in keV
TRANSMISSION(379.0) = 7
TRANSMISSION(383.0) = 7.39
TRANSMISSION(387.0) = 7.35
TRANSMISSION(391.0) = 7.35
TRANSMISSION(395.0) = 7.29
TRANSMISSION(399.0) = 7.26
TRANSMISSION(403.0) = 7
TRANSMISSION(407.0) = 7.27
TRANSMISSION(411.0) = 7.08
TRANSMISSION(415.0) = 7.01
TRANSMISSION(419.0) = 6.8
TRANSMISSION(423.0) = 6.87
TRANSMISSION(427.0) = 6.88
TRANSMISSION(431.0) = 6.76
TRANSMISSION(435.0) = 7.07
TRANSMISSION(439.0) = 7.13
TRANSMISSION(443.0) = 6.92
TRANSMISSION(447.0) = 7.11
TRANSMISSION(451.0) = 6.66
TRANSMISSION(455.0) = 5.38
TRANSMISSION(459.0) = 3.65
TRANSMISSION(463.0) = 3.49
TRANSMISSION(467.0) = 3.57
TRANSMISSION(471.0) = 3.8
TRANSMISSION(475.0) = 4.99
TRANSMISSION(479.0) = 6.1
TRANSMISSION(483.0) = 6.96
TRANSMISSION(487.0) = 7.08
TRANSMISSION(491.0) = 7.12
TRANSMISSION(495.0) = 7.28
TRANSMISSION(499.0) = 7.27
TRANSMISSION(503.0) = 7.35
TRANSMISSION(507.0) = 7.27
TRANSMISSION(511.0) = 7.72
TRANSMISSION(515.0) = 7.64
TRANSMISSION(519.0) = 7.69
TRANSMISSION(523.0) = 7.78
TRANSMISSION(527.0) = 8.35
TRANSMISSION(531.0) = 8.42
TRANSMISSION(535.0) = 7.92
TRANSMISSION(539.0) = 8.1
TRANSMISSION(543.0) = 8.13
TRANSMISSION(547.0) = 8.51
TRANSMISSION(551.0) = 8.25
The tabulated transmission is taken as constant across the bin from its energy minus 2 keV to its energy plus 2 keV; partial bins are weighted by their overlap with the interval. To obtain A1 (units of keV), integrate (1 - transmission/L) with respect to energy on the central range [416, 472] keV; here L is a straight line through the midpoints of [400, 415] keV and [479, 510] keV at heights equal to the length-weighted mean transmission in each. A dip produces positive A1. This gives 9.4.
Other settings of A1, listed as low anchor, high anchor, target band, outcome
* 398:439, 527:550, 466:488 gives 6.3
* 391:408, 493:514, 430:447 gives 0.7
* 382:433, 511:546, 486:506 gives 1.4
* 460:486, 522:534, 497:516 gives -1.5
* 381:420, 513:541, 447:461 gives 3.8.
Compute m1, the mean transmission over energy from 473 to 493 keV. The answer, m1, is 6.45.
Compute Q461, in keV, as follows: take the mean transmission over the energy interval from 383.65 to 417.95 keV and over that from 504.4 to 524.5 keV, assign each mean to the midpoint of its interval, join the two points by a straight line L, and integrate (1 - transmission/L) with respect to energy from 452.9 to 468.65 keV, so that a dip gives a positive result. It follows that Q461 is 7.1 keV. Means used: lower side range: 7.2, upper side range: 7.61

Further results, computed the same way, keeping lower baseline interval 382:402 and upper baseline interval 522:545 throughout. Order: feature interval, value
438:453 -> 1.33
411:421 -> 0.68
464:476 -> 5.83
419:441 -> 1.75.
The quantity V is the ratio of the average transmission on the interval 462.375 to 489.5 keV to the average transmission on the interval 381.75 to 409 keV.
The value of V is 0.7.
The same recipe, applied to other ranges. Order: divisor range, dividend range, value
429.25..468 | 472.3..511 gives 1.17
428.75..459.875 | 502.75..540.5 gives 1.22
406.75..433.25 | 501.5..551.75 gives 1.14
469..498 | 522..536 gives 1.31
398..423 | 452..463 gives 0.64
